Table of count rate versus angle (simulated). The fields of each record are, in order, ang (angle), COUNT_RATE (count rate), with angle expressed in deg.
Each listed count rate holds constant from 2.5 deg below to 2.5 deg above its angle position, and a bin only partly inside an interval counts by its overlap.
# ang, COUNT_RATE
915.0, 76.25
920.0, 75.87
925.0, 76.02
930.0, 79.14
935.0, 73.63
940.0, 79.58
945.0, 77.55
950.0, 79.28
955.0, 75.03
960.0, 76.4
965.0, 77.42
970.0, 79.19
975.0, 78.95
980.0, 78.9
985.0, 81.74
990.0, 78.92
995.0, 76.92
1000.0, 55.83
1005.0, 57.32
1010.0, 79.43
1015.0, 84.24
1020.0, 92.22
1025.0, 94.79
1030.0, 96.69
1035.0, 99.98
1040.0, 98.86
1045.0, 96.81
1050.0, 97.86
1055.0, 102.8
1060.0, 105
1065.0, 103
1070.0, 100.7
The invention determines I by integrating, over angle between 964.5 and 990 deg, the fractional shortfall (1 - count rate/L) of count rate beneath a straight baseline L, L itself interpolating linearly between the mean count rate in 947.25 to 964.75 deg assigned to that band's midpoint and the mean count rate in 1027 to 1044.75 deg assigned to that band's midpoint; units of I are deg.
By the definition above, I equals 1.0 deg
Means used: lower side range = 77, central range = 79.4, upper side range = 98.2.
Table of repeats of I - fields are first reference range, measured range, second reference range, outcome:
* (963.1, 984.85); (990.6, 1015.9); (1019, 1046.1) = 5.0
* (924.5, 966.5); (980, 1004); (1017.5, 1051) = 3.9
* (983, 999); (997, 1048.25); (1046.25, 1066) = 2.2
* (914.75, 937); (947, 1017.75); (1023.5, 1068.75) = 9.1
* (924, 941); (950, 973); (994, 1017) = -1.0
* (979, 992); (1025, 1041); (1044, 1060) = -0.6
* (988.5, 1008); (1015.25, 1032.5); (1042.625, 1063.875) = -2.2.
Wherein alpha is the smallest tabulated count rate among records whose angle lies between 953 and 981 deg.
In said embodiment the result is 75.03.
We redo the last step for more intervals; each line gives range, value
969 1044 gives 55.83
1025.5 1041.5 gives 96.69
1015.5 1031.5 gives 92.22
